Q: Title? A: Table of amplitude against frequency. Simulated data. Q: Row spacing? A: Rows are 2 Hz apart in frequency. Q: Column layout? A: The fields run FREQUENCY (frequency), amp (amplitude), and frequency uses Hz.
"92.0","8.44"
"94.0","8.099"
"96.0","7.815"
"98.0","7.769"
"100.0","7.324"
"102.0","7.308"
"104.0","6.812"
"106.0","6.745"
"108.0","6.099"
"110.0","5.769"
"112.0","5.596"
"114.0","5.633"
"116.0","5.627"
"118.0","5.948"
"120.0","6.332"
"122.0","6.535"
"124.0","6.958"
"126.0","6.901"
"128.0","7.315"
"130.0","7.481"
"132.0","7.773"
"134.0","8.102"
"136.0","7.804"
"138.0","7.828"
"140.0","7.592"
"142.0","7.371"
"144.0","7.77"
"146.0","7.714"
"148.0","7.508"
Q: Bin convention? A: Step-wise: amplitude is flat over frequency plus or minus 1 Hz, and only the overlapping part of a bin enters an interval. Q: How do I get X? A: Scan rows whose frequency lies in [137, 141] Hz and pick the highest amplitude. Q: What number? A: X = 7.828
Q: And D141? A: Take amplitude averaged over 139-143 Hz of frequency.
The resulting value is 7.48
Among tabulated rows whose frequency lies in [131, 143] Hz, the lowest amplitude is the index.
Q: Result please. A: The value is 7.371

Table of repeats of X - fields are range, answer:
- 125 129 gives 7.315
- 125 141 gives 8.102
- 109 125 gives 6.958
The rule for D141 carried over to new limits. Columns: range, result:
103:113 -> 6.2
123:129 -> 7.06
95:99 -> 7.79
